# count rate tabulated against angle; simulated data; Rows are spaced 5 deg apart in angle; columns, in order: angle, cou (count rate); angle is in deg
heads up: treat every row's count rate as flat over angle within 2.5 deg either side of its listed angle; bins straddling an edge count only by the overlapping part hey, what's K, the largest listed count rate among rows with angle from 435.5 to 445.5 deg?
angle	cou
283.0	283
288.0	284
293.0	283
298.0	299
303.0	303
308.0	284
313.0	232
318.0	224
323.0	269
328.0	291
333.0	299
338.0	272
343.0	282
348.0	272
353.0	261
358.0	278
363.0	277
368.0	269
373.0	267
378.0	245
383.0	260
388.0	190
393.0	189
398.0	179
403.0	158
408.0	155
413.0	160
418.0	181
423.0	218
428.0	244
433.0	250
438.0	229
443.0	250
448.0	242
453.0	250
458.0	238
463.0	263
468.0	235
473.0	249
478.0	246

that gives 250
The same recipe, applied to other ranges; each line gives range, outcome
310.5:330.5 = 291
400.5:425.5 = 218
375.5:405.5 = 260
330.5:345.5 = 299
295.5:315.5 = 303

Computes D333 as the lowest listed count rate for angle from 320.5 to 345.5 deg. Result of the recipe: 269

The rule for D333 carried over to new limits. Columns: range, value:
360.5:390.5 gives 190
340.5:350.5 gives 272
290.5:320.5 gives 224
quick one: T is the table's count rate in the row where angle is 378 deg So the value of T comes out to 245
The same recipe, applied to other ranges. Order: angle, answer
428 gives 244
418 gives 181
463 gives 263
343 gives 282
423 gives 218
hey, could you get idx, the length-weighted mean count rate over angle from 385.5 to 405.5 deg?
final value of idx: 179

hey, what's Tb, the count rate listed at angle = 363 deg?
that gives 277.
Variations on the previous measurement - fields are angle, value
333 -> 299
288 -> 284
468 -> 235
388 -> 190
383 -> 260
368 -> 269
